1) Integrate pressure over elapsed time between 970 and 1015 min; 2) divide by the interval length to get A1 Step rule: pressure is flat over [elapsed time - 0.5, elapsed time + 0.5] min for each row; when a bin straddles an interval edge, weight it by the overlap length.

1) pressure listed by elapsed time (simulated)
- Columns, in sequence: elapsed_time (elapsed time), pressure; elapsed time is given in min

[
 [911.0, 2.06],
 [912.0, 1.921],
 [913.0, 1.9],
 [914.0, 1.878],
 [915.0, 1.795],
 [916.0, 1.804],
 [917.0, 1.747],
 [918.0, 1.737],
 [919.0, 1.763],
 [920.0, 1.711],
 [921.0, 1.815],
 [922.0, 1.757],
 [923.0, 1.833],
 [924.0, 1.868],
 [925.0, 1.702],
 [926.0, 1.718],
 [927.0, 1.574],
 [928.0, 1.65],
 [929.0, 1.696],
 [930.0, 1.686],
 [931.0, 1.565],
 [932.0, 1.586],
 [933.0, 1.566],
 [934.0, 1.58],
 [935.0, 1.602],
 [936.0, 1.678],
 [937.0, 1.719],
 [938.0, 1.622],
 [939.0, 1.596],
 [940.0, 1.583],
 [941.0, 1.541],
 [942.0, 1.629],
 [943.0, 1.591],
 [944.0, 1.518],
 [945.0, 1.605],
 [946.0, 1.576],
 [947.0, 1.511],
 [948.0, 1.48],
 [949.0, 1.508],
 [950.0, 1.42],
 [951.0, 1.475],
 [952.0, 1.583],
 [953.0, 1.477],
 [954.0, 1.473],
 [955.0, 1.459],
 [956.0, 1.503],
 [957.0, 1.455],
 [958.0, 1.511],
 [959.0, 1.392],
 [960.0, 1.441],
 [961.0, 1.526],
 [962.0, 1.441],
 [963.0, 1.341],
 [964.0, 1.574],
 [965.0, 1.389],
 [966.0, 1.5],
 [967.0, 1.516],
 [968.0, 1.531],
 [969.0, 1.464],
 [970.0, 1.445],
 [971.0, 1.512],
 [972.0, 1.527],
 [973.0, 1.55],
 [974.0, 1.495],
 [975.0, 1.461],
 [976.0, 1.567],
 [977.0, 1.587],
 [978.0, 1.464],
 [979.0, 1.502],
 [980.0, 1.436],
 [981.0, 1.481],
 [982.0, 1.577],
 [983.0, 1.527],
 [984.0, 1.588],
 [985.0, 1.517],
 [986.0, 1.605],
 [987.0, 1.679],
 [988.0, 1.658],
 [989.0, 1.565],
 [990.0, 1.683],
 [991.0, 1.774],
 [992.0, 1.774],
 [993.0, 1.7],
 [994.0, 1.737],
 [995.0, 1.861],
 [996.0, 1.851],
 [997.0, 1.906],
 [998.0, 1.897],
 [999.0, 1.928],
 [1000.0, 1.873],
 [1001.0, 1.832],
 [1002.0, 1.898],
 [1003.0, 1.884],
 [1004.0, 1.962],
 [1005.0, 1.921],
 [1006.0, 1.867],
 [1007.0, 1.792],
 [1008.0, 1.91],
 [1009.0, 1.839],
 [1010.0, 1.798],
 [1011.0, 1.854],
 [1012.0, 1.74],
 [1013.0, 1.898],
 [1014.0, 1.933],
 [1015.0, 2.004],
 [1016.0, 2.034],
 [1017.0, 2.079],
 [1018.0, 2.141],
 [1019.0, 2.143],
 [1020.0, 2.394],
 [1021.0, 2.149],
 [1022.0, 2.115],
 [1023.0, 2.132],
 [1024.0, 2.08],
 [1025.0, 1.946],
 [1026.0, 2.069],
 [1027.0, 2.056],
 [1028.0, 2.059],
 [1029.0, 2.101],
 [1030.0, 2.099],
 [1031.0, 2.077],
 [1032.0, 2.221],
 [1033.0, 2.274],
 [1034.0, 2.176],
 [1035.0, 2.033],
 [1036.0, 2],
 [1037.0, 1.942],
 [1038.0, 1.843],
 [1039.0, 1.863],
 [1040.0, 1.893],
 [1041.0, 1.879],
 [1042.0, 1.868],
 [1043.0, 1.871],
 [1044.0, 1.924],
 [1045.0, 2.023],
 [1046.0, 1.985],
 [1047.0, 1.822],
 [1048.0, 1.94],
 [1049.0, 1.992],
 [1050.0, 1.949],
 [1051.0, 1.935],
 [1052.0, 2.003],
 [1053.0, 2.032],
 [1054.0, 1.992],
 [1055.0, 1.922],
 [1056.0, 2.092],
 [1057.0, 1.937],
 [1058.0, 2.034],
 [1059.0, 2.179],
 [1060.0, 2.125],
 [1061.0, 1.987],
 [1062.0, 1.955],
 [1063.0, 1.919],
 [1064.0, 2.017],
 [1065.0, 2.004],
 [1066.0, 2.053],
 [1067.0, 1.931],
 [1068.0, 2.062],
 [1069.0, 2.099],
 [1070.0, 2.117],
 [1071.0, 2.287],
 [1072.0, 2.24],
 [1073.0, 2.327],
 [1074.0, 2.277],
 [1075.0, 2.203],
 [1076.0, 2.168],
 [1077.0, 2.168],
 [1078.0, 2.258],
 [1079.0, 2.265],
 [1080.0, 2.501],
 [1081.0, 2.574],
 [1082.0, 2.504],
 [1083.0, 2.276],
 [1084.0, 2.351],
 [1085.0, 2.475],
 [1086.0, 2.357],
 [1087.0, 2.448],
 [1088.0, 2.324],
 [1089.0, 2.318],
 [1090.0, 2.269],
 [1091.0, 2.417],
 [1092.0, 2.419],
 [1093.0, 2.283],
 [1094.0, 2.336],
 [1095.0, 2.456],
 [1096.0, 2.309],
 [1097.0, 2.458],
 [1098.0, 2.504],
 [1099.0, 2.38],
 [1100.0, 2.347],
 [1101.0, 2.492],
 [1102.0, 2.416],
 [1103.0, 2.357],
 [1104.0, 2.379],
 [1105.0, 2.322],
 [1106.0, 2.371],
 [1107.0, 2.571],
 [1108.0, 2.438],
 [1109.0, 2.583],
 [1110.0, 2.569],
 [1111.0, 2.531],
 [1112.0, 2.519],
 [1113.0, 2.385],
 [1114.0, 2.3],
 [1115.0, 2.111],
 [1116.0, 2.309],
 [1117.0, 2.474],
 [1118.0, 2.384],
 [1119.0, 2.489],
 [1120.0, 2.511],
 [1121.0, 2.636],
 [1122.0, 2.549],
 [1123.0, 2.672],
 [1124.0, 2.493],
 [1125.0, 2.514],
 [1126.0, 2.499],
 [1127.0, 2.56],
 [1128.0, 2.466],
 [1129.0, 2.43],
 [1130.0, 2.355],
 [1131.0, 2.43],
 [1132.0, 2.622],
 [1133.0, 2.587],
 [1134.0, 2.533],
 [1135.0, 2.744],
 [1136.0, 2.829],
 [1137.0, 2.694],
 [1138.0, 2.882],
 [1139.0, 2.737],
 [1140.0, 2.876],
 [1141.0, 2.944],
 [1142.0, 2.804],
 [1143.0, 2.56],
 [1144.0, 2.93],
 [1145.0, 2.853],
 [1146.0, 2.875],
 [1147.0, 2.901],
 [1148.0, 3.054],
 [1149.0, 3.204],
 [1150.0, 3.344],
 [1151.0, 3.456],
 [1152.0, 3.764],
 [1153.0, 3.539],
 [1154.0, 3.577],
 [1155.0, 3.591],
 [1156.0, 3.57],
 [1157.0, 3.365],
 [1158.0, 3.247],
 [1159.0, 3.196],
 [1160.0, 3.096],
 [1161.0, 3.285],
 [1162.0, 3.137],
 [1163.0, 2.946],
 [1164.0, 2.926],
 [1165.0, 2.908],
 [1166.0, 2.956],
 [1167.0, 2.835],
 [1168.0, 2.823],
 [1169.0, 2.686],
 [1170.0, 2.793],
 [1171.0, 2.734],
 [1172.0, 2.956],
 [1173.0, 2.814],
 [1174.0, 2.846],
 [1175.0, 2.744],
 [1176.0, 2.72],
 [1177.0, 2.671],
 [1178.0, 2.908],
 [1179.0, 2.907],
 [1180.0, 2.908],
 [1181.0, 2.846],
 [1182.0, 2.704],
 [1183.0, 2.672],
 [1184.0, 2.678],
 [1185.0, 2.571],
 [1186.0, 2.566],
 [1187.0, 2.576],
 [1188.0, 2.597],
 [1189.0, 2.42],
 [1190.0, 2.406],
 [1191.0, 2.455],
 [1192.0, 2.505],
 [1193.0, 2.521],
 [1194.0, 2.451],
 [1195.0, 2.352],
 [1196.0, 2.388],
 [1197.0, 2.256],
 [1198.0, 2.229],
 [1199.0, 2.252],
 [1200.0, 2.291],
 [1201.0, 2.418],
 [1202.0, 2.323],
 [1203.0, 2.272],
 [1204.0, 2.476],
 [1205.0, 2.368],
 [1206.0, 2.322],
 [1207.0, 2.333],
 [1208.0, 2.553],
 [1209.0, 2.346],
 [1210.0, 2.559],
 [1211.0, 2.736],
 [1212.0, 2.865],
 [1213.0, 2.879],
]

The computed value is 1.71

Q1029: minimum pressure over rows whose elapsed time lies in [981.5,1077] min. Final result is 1.517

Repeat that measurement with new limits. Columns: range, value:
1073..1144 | 2.111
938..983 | 1.341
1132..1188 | 2.533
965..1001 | 1.389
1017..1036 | 1.946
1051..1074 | 1.919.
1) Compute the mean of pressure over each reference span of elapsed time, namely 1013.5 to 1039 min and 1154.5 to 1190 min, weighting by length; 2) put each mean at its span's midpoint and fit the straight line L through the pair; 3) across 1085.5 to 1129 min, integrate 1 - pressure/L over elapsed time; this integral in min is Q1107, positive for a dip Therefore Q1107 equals 1.6 min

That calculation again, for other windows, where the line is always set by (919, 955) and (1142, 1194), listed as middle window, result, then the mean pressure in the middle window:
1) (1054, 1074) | 2.2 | 2.07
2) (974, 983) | 1.6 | 1.51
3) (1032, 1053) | 2.3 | 1.97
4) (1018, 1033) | -0.1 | 2.12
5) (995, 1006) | 0.4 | 1.89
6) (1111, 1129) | 1.3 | 2.46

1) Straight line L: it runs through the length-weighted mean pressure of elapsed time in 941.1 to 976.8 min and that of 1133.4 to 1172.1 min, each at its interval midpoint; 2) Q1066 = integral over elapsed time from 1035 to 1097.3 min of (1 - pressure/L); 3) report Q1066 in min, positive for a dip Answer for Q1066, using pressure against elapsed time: 5.7 min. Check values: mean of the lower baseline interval 1.5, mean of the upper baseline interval 3.03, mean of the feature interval 2.13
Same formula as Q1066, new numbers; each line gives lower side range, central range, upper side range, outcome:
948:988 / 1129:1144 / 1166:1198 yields -1.7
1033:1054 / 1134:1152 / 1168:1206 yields -4.1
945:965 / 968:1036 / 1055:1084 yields -2.4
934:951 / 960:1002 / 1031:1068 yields 2.9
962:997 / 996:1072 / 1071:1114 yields -1.6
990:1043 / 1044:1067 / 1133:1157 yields 3.0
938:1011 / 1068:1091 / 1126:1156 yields 1.2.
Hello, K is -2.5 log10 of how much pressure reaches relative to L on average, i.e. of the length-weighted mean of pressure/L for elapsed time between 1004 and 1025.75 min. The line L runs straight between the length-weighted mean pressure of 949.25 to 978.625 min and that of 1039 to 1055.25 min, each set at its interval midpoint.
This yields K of -0.13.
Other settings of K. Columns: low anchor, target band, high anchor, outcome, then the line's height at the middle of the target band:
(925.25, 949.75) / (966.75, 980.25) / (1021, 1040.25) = 0.179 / 1.78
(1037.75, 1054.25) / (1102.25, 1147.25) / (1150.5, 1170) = 0.096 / 2.8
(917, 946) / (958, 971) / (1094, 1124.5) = 0.225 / 1.81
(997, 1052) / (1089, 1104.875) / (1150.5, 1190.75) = 0.033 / 2.46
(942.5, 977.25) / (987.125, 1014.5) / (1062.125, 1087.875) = -0.040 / 1.76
